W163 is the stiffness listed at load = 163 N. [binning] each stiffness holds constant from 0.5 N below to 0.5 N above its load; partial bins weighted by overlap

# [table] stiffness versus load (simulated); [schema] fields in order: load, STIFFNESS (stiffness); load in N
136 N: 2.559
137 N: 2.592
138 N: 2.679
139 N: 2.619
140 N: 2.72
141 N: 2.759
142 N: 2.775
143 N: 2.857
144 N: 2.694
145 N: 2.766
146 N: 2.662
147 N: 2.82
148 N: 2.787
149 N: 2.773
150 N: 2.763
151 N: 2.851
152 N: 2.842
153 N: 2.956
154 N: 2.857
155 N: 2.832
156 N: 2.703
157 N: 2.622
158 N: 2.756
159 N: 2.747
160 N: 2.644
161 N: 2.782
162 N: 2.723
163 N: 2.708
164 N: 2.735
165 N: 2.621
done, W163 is 2.708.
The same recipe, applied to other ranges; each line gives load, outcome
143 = 2.857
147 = 2.82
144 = 2.694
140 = 2.72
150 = 2.763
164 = 2.735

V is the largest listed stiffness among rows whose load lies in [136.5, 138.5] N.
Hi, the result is 2.679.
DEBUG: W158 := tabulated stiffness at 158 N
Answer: 2.756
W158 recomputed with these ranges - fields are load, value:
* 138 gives 2.679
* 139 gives 2.619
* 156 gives 2.703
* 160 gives 2.644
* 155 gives 2.832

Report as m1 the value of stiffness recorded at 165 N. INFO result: 2.621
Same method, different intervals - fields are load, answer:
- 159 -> 2.747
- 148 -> 2.787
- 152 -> 2.842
